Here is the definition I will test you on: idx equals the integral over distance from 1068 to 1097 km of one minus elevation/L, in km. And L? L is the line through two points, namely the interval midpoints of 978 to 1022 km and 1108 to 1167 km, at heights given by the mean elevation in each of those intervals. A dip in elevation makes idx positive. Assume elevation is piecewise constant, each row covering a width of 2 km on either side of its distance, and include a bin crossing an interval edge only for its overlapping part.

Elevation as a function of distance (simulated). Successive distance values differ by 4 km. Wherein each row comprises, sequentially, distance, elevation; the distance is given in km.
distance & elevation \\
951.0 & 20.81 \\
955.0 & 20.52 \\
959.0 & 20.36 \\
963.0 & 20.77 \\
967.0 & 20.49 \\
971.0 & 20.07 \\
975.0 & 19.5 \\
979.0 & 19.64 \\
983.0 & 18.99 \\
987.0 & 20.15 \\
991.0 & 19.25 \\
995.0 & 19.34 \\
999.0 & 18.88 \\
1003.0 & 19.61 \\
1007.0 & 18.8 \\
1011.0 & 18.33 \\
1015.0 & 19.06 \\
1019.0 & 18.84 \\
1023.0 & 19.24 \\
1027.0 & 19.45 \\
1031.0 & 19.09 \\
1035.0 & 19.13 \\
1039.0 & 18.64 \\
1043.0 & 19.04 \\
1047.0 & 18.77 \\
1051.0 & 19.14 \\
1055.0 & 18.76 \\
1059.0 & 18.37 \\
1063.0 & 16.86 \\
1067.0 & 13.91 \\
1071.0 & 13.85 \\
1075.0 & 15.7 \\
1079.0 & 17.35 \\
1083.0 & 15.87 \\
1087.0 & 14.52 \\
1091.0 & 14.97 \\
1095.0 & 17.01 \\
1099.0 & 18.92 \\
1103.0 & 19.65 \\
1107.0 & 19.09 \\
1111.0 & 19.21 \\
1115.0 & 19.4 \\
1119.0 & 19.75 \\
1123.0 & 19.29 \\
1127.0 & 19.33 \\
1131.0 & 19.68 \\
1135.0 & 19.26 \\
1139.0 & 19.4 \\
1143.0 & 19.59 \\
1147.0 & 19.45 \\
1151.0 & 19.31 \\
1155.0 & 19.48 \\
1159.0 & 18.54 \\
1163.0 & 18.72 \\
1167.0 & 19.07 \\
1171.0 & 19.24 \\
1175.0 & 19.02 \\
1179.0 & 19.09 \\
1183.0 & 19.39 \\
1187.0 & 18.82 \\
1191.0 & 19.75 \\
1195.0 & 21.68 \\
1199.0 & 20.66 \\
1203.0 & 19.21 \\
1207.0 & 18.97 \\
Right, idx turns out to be 5.57 km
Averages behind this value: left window 19.2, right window 19.3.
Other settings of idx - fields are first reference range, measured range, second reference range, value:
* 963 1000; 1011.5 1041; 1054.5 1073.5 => -2.1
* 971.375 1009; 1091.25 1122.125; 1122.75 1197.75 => 1.0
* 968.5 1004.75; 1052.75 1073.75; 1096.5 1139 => 3.3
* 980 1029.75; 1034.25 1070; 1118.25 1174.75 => 2.4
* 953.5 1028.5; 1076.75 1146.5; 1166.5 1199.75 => 4.3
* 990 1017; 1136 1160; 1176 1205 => 0.3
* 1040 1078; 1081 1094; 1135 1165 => 1.9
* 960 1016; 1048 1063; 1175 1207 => 0.8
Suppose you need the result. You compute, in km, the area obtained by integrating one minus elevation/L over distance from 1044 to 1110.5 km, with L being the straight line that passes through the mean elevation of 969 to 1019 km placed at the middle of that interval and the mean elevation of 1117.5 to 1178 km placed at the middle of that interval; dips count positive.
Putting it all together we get 7.4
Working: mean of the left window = 19.3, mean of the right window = 19.3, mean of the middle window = 17.1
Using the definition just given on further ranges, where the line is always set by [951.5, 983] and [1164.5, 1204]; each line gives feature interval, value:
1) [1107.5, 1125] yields 0.3 km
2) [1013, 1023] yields 0.5 km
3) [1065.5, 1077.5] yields 3.2 km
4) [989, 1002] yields 0.6 km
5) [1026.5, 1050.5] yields 1.2 km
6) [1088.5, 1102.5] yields 1.9 km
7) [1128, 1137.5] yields 0.1 km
